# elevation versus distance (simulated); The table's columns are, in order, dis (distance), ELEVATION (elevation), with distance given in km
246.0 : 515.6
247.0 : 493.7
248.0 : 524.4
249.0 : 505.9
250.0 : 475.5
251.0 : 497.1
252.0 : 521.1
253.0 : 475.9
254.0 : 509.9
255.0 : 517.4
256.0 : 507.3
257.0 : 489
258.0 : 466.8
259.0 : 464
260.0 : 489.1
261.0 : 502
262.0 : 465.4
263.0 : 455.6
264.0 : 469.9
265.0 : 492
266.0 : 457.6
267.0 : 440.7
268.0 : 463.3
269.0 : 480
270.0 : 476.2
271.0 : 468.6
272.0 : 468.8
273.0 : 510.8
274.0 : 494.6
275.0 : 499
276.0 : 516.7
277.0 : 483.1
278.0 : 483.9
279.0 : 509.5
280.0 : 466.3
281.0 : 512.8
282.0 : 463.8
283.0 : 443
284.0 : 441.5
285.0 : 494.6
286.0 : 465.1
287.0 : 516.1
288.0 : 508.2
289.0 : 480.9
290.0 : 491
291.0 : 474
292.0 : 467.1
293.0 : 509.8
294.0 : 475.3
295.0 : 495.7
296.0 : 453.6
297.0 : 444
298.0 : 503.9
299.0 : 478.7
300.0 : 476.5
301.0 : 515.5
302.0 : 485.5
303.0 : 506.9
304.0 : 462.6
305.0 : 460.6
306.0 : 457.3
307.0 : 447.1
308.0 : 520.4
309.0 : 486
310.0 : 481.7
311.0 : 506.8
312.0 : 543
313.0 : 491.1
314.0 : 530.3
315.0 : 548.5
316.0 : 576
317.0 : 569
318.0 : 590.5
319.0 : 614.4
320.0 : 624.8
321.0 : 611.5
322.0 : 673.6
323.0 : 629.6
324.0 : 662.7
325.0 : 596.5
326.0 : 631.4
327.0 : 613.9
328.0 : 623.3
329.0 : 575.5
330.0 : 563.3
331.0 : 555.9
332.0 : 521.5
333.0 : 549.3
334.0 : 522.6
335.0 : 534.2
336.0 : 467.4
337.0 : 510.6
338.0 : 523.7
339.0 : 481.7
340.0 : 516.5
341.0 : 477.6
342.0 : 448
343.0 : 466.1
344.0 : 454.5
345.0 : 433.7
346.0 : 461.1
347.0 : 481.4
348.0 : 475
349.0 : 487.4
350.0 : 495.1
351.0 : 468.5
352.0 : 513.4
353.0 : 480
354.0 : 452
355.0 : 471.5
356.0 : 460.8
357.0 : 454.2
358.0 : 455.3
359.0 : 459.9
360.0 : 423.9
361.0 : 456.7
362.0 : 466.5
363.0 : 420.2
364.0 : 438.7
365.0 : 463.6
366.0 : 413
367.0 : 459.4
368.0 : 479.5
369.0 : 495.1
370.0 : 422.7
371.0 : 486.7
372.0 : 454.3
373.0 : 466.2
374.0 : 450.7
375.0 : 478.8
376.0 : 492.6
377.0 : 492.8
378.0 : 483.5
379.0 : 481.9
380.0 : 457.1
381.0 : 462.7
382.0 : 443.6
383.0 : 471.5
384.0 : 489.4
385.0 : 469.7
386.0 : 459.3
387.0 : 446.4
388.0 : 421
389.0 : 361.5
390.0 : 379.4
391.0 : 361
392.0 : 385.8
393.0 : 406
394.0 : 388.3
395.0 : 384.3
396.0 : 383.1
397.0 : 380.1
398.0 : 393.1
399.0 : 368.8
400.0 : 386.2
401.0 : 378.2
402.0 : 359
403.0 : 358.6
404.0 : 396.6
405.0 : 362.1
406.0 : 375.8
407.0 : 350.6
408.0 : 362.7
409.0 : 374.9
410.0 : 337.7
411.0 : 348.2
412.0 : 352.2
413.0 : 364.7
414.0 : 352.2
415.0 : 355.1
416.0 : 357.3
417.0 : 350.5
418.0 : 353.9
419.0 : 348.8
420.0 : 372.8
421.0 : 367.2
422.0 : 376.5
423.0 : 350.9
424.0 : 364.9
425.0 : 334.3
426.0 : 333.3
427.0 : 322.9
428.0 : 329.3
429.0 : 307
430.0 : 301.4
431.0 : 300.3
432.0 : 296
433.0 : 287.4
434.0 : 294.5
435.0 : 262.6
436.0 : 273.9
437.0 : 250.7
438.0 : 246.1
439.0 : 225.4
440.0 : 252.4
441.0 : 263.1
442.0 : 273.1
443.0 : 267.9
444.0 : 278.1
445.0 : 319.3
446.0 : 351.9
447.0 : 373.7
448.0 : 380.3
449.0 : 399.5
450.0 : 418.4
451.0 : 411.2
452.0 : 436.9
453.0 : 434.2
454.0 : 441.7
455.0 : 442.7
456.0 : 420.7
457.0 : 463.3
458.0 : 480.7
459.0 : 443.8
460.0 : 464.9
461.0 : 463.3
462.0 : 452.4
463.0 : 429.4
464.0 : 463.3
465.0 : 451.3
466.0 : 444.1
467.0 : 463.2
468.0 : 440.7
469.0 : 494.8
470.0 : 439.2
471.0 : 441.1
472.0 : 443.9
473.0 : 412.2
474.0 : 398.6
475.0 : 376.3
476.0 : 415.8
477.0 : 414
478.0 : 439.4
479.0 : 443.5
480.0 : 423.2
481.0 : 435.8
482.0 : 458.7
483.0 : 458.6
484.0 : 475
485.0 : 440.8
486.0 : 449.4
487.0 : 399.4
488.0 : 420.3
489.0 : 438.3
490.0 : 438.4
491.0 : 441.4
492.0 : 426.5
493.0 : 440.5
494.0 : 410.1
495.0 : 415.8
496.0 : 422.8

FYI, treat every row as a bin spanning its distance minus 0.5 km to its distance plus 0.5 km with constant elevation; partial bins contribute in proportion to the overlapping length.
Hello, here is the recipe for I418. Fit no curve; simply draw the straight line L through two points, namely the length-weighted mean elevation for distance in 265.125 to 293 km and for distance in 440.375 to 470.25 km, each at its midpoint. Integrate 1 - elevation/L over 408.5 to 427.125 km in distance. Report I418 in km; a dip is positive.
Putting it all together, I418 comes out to 3.1 km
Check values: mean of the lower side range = 481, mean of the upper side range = 409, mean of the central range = 354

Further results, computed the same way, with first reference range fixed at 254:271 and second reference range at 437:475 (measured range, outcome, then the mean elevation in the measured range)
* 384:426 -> 4.2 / 376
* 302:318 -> -1.8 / 508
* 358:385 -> -1.9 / 462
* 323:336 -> -3.7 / 577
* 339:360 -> -1.4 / 470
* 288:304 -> -0.7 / 484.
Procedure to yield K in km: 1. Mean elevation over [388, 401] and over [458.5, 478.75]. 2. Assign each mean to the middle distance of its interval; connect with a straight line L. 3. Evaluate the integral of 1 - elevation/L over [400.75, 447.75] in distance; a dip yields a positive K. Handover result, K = 8.9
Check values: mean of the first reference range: 383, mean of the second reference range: 440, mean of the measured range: 328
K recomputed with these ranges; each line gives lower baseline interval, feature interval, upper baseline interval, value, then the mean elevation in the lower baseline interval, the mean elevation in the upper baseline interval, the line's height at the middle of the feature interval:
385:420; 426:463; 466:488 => 5.4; 376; 436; 410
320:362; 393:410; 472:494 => 3.7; 516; 431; 480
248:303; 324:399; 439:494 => -3.0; 484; 415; 453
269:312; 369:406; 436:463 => -0.8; 484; 371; 415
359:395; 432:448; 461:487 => 5.7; 446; 440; 442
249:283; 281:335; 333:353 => -4.4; 484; 487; 486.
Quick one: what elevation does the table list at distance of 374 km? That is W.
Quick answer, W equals 450.7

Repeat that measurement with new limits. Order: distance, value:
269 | 480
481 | 435.8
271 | 468.6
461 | 463.3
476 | 415.8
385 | 469.7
